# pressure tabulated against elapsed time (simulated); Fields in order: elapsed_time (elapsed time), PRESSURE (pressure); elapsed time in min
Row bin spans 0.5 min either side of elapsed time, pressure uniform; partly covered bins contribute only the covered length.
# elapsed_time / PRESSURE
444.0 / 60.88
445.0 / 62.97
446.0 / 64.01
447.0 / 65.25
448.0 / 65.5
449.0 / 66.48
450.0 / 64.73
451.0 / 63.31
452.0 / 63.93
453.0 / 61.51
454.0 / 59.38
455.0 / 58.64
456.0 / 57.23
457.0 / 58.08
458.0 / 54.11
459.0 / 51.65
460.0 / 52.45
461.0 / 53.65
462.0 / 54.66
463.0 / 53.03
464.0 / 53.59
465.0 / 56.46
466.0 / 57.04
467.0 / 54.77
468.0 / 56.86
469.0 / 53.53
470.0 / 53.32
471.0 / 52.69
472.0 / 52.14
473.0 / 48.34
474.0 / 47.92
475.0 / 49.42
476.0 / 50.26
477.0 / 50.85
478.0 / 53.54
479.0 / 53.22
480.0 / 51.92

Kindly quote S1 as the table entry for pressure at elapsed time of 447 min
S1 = 65.25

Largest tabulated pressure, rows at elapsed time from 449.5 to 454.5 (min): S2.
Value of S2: 64.73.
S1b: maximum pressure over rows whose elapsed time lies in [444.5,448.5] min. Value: 65.5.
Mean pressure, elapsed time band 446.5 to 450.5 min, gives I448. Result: 65.5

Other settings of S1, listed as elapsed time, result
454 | 59.38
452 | 63.93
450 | 64.73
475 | 49.42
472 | 52.14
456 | 57.23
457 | 58.08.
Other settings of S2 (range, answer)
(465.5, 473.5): 57.04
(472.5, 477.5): 50.85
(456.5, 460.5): 58.08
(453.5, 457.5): 59.38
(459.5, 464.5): 54.66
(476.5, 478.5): 53.54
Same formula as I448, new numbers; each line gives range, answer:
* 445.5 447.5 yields 64.6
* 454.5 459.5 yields 55.9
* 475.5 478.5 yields 51.6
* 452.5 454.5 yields 60.4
